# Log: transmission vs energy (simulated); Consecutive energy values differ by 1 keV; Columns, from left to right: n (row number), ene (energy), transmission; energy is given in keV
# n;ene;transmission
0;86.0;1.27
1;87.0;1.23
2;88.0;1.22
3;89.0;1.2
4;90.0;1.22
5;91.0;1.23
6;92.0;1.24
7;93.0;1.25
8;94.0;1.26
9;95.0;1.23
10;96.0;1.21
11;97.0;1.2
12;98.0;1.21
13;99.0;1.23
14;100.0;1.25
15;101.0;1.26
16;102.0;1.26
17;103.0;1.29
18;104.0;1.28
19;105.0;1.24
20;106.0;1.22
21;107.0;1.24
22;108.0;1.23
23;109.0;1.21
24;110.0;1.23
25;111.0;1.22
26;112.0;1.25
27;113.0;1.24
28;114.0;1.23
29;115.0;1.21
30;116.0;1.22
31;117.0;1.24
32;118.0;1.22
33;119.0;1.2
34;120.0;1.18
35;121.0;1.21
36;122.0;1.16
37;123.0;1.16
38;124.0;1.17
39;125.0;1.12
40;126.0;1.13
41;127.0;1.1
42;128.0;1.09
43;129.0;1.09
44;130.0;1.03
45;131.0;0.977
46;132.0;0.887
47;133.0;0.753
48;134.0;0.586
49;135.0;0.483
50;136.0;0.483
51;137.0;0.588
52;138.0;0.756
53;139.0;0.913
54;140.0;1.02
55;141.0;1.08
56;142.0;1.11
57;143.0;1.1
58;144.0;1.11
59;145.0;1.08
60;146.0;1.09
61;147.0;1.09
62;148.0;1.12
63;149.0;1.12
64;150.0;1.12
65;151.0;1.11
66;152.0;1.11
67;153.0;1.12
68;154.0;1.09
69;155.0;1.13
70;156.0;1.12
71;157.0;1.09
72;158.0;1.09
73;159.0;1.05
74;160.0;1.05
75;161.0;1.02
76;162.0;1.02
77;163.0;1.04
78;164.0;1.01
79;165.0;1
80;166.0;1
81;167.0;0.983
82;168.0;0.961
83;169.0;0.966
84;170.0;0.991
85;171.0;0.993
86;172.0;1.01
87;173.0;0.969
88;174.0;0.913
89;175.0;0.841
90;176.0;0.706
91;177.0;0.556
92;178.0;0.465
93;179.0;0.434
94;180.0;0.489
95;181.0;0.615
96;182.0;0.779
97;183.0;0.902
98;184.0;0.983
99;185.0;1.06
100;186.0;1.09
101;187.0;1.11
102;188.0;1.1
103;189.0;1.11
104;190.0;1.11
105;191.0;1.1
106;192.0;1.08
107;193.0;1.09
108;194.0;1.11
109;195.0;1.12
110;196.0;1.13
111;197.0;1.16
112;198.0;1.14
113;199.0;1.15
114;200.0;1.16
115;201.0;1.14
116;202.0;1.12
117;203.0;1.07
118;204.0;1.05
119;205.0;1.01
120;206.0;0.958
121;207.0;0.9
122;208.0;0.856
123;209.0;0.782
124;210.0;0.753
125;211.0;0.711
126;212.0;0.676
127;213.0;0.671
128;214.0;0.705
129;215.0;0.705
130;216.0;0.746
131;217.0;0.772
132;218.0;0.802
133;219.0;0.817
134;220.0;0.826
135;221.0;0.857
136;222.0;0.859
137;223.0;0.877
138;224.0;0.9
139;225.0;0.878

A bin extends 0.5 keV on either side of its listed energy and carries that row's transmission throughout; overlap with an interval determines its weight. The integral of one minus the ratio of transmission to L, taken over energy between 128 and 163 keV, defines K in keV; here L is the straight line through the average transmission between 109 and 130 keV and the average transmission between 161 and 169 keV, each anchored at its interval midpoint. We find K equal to 2.69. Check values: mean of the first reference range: 1.18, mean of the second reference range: 1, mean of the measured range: 0.99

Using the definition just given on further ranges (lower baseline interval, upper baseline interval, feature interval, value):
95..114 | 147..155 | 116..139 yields 3.8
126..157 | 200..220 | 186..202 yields -4.1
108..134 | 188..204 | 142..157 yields 0.3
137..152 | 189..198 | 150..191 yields 4.6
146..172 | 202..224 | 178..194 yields 0.2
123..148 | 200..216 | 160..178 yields -0.1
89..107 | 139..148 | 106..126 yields -0.5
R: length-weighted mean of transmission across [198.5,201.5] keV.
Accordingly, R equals 1.15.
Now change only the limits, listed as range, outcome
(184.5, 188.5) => 1.09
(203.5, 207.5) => 0.98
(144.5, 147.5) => 1.09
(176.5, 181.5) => 0.512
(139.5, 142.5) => 1.07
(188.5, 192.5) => 1.1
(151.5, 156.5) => 1.11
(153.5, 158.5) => 1.1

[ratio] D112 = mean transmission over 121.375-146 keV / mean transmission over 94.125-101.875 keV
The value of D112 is 0.78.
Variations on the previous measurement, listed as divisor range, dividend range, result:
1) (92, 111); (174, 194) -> 0.71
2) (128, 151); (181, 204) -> 1.14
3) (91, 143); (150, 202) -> 0.89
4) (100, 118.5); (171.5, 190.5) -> 0.69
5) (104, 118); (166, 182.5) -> 0.65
